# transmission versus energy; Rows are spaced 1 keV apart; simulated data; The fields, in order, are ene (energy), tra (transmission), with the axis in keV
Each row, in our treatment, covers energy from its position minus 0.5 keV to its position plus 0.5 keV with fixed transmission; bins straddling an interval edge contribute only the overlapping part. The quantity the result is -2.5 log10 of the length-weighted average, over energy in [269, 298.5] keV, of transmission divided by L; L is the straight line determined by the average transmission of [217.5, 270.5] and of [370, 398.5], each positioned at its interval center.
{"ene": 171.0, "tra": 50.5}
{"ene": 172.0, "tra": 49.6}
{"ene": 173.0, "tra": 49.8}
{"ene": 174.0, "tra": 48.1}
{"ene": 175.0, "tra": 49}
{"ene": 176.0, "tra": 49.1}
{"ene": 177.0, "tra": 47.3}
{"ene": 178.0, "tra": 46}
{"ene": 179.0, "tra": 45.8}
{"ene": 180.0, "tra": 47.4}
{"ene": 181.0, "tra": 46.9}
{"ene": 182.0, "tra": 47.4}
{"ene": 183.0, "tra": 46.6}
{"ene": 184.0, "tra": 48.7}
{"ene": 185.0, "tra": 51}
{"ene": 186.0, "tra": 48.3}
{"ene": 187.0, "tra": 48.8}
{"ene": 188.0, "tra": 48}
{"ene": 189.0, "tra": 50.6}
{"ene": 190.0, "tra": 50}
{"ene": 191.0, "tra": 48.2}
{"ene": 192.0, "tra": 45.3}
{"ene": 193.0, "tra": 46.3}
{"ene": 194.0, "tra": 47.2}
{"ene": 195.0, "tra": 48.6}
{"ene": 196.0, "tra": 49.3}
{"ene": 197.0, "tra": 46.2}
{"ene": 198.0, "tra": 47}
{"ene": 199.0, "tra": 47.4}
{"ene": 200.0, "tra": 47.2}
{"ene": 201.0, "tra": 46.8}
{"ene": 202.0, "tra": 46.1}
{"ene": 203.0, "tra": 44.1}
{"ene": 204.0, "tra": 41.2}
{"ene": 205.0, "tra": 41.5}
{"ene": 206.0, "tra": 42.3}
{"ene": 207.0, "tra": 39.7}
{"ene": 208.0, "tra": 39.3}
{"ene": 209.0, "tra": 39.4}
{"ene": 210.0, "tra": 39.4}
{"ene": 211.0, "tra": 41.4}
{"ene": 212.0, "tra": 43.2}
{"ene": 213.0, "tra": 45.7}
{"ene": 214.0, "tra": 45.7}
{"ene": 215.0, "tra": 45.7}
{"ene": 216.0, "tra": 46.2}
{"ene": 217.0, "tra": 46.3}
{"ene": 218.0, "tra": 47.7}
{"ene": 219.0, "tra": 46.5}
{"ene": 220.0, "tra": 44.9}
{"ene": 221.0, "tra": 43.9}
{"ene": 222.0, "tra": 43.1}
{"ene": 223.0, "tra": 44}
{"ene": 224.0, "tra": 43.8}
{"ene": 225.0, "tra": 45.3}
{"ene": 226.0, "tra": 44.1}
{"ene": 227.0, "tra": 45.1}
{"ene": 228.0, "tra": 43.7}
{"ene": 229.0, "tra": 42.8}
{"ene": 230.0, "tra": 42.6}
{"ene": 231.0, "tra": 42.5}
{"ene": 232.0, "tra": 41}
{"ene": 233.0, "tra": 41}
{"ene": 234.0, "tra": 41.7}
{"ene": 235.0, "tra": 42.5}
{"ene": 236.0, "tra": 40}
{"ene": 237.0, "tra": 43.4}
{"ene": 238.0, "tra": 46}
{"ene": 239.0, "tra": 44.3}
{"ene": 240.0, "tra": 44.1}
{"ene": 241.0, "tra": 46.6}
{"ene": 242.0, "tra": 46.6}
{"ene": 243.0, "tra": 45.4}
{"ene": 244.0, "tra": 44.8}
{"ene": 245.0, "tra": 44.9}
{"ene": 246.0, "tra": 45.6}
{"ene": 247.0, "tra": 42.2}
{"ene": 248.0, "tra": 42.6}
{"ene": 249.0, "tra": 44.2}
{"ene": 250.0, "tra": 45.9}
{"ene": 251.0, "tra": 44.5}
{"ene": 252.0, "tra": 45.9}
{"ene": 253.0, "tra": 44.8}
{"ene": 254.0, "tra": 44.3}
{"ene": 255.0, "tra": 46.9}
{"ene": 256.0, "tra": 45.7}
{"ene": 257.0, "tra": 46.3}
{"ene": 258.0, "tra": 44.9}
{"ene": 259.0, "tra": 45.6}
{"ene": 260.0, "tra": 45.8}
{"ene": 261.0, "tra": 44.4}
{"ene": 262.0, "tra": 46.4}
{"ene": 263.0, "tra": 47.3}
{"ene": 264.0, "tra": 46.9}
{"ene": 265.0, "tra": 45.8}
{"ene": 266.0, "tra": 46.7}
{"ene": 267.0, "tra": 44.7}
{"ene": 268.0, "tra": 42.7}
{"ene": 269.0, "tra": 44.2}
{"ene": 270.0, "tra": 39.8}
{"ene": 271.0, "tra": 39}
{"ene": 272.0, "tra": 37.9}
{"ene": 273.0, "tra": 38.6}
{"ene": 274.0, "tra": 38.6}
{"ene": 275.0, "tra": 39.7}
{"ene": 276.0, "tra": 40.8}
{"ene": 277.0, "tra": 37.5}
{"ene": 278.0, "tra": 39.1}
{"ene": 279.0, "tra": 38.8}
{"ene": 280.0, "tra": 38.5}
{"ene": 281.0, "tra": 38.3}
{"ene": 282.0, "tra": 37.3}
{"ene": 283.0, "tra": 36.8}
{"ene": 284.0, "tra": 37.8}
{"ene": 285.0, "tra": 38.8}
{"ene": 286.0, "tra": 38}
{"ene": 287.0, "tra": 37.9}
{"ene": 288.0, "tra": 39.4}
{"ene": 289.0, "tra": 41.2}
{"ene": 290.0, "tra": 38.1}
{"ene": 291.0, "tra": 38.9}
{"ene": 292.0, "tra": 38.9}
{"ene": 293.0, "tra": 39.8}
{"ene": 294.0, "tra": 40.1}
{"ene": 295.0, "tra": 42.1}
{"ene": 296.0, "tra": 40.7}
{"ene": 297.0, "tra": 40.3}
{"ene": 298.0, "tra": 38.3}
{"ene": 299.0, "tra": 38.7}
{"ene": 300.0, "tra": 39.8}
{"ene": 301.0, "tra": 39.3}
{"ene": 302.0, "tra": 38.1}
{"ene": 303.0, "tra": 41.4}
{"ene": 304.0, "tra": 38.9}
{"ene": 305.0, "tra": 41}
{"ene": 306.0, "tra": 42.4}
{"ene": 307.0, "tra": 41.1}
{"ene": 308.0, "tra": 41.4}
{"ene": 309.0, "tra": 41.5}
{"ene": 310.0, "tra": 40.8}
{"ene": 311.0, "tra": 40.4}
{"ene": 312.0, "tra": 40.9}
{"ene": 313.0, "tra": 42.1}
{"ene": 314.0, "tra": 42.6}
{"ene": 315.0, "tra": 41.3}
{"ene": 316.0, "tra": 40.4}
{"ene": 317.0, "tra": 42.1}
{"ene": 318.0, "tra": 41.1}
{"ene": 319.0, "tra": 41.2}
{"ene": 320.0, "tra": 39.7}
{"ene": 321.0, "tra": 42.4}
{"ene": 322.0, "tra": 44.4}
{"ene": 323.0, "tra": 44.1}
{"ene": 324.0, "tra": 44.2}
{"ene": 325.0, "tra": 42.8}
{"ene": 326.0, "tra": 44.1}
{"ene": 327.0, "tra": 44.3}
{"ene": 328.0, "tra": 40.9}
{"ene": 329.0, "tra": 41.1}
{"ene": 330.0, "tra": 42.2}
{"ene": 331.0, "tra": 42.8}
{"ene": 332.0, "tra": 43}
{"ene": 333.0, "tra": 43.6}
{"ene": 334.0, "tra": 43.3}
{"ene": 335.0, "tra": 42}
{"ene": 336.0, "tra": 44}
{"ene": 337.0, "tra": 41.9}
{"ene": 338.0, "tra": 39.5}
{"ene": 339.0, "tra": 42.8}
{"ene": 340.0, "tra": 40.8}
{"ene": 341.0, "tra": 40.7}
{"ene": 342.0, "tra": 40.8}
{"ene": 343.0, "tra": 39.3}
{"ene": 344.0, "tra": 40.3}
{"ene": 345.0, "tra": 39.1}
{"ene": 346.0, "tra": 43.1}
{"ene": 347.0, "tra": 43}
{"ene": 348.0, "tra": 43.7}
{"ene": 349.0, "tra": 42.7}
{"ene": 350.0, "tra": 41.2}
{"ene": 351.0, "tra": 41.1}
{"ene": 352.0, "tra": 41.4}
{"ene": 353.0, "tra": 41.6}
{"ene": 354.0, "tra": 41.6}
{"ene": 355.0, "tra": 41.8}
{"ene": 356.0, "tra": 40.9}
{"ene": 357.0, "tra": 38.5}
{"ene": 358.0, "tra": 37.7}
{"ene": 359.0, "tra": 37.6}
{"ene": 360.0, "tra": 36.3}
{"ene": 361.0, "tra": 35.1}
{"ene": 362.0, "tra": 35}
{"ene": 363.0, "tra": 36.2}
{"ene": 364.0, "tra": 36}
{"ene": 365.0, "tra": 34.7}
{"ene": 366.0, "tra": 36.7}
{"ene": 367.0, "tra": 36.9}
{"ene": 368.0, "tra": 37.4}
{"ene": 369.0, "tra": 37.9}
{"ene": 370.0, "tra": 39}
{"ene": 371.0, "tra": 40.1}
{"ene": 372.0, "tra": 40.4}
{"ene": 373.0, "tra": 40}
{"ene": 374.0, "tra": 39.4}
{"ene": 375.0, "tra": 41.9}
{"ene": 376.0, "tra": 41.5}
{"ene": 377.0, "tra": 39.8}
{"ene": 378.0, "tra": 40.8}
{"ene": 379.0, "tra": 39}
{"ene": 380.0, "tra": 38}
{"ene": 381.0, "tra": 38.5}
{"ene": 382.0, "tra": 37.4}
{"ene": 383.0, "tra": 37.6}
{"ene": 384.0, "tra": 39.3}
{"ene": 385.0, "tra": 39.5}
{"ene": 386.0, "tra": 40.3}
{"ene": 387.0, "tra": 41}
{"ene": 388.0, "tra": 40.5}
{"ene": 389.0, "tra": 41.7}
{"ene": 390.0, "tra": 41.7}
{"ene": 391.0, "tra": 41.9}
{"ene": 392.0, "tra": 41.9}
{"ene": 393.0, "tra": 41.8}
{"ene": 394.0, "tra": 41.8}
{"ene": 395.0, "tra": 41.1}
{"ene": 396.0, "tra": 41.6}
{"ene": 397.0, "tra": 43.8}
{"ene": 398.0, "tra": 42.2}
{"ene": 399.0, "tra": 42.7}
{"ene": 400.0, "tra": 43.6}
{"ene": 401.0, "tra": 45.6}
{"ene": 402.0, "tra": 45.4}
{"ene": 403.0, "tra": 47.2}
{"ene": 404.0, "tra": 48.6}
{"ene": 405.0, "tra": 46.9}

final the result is 0.11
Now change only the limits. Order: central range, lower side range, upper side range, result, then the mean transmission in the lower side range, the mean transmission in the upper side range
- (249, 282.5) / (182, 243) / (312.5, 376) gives 0.010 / 45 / 40.7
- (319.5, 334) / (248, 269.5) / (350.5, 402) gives -0.017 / 45.4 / 39.9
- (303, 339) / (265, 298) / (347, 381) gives -0.066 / 39.8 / 39.2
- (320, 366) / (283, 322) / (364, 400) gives -0.021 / 40.2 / 40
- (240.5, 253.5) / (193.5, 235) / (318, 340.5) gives -0.031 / 44.1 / 42.5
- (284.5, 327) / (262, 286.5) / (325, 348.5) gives 0.016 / 40.7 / 42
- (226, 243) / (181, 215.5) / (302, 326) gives 0.024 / 45.7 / 41.6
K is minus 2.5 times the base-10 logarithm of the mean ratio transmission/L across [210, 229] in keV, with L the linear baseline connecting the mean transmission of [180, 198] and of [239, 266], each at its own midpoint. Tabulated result 0.051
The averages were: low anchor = 48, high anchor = 45.3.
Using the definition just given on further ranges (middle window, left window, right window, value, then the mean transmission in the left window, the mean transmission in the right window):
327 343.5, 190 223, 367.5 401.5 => 0.00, 44.8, 40.6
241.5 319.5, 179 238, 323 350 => 0.04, 45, 42.2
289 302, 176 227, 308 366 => 0.07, 45.7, 41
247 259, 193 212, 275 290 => -0.11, 44.1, 38.6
